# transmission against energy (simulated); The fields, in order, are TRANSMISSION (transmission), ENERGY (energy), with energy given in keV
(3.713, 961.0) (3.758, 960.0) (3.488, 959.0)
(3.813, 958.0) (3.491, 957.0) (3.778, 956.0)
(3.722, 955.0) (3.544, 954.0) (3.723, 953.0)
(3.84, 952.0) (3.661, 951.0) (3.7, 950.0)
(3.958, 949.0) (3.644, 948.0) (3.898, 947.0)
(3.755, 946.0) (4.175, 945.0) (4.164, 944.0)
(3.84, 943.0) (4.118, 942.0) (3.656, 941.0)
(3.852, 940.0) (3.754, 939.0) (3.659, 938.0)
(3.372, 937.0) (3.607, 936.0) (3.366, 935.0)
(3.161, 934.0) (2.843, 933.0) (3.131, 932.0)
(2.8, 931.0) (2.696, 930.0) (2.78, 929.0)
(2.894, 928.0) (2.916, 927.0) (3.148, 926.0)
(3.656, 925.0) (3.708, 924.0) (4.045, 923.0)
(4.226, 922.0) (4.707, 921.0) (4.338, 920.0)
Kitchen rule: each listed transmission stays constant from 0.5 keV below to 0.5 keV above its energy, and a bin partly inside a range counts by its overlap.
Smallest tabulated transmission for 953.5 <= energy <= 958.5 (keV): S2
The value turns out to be 3.491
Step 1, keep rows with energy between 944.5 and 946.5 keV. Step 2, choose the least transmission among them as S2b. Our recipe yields 3.755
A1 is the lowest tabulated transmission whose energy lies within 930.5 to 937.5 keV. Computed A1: 2.8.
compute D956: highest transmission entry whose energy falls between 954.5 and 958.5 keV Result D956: 3.813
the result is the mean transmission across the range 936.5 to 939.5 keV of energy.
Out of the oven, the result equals 3.6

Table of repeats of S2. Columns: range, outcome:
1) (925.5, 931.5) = 2.696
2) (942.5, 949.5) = 3.644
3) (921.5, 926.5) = 3.148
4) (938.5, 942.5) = 3.656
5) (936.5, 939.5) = 3.372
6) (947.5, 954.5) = 3.544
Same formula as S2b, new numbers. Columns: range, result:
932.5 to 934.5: 2.843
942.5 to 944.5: 3.84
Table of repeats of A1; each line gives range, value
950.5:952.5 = 3.661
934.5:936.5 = 3.366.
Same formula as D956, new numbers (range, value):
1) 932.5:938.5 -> 3.659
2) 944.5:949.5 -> 4.175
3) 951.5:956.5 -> 3.84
